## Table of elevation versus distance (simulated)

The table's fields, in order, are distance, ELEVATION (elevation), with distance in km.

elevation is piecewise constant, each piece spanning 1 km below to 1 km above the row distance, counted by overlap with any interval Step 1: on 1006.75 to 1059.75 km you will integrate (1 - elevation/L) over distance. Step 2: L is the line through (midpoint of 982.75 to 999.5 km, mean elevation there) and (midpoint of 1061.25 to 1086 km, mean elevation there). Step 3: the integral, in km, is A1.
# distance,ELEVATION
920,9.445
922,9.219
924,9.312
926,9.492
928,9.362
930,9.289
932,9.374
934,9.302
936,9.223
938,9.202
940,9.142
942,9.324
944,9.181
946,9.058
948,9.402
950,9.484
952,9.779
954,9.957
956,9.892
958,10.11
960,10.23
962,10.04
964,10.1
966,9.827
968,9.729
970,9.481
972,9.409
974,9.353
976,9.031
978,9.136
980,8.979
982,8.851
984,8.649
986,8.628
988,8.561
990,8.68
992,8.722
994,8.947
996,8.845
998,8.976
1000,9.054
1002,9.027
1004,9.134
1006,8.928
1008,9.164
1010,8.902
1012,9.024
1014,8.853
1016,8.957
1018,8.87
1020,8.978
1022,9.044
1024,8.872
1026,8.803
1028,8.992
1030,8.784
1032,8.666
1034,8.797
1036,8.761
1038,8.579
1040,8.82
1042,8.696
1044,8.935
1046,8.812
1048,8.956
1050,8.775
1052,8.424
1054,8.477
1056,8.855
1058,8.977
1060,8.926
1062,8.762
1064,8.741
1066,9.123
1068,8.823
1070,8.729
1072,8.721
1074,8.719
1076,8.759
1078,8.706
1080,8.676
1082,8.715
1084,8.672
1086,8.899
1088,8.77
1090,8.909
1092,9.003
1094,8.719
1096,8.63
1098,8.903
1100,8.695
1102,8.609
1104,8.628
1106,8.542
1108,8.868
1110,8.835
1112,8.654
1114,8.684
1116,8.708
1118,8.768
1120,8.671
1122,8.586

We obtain -0.5 km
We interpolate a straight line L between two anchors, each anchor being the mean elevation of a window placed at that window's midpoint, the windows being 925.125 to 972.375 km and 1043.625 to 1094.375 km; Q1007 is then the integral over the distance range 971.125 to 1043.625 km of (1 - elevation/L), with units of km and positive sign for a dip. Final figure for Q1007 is 2.23 km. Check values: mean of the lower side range 9.56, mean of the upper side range 8.79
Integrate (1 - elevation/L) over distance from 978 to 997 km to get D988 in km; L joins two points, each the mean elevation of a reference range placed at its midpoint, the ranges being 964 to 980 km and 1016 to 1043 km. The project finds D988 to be 1.0 km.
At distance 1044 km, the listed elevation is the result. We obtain 8.935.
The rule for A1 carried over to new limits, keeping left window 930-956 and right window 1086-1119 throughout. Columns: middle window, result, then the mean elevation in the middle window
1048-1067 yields 0.3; 8.79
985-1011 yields 0.8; 8.89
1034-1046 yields 0.3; 8.77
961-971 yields -0.6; 9.84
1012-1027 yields 0.3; 8.92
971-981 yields 0.1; 9.18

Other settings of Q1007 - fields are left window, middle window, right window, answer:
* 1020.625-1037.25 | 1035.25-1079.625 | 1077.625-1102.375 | 0.2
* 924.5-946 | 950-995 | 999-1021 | -1.1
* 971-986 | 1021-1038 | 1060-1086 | 0.1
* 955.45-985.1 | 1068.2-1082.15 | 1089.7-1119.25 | 0.3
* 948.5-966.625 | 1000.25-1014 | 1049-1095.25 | 0.6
